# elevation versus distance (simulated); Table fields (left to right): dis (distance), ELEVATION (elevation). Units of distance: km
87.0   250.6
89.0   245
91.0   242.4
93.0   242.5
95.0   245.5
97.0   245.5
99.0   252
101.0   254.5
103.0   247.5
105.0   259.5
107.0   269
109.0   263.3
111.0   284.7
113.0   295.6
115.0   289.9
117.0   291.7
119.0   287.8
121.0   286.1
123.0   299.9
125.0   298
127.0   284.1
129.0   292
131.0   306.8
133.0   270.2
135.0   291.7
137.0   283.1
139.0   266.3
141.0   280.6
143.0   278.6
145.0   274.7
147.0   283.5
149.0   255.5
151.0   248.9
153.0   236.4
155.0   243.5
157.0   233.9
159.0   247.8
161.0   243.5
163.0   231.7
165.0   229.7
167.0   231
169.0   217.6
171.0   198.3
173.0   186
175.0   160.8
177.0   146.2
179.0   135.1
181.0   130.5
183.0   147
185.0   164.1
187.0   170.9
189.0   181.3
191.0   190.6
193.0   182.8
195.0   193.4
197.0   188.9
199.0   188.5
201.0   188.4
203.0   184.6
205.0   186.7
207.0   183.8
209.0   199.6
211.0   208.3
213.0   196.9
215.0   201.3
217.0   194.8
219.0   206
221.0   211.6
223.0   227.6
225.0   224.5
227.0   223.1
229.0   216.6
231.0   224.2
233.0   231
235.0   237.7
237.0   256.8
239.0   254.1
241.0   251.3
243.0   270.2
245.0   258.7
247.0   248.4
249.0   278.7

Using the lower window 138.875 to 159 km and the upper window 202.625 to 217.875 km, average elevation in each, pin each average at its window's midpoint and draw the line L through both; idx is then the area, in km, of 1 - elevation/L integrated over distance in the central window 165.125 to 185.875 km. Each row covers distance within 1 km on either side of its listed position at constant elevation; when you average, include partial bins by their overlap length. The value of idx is 5.2 km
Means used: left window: 259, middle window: 174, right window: 195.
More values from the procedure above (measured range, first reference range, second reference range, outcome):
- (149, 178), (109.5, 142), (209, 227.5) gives 4.18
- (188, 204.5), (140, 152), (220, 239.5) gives 3.95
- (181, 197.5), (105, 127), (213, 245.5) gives 4.94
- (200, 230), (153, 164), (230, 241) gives 4.68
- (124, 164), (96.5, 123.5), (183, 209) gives -4.98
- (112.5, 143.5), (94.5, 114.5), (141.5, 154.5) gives -2.93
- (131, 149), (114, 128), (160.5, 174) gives -1.21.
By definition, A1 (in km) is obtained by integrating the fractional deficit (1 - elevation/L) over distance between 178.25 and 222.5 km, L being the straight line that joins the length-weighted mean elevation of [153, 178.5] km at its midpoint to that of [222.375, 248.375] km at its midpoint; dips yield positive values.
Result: 8.4 km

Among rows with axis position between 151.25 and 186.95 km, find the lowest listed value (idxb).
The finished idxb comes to 130.5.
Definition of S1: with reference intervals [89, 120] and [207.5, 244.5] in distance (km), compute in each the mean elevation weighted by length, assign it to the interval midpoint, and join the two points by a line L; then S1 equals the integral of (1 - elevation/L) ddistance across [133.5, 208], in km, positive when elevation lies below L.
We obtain 9.13 km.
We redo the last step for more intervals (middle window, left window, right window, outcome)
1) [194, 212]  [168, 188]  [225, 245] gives 0.6 km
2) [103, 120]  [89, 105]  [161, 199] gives -3.0 km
